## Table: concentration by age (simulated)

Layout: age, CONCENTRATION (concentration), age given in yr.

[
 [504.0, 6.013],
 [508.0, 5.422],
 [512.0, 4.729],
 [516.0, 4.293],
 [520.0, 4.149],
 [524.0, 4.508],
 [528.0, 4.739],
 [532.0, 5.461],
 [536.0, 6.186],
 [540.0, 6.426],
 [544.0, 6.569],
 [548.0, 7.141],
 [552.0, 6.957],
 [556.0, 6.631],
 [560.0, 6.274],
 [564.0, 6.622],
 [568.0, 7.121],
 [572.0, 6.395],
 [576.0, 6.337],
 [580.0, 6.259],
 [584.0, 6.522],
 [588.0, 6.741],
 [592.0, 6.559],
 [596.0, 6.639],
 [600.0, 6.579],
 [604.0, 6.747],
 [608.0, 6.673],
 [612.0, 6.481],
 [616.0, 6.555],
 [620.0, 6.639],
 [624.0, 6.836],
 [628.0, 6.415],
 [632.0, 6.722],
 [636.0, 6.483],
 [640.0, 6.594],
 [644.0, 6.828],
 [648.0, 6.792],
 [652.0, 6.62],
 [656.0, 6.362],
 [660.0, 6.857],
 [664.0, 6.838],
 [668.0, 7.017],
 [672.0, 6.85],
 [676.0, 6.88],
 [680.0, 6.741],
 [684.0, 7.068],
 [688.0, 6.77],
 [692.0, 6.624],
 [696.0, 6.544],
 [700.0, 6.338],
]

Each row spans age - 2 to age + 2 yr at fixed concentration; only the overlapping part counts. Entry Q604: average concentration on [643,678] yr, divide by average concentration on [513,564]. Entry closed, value 1.17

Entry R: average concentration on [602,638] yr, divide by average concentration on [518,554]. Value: 1.1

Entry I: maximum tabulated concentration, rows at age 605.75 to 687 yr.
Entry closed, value 7.068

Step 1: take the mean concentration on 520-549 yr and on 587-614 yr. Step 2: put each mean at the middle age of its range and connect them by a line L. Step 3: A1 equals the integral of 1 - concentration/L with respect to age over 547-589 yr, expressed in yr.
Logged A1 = -3.1 yr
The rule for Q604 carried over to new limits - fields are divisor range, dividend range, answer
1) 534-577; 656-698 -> 1.03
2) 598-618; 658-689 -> 1.04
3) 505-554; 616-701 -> 1.21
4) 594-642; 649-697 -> 1.02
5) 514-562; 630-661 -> 1.15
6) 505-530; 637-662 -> 1.42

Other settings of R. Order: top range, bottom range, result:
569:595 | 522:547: 1.14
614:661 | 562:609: 1.01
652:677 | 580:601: 1.03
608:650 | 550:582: 1.01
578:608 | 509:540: 1.32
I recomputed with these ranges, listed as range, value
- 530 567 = 7.141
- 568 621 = 7.121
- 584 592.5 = 6.741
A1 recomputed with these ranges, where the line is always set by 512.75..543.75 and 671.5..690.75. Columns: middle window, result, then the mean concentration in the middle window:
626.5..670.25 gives -1.3 yr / 6.69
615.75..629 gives -0.9 yr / 6.63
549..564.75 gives -3.3 yr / 6.65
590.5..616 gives -2.6 yr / 6.61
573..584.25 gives -1.2 yr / 6.35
